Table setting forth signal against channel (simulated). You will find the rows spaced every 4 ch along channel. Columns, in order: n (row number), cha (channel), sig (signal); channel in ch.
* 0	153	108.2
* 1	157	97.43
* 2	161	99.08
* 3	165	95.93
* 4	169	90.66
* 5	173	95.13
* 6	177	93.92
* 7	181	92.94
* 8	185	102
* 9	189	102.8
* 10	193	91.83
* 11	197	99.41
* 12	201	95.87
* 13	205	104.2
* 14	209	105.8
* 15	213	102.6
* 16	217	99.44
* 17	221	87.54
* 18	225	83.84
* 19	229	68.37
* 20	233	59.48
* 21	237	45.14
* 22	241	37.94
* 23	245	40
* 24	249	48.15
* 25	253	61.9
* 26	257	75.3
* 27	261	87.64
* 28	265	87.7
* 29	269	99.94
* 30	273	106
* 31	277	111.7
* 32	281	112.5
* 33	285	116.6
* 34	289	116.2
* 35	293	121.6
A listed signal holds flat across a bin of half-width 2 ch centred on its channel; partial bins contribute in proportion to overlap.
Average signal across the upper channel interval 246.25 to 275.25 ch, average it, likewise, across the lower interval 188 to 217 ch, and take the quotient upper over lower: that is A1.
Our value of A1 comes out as 0.80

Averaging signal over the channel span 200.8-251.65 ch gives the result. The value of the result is 74.4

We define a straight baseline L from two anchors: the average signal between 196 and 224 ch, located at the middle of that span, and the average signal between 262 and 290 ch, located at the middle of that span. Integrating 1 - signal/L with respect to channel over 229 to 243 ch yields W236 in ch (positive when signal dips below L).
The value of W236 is 7.0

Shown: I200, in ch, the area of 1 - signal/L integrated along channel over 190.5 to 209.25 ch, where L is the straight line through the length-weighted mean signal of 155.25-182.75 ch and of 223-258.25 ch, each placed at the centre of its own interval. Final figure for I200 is -4.9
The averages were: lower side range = 95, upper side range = 57.4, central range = 98.9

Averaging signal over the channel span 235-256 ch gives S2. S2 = 48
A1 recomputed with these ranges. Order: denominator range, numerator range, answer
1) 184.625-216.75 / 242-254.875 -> 0.49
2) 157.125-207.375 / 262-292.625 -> 1.11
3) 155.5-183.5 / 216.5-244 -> 0.70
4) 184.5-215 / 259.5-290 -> 1.04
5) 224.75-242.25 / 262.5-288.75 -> 1.85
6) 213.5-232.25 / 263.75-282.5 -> 1.23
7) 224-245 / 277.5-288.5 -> 2.04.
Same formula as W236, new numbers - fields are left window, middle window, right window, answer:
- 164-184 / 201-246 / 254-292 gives 9.1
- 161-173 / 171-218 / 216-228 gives -4.0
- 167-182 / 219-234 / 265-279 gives 3.5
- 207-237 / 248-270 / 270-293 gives 5.5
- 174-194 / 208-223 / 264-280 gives 0.1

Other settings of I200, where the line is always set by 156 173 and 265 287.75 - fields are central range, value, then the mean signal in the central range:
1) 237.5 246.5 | 5.5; 39.9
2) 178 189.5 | -0.1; 98.3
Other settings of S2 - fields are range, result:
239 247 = 39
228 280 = 72.3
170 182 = 93.8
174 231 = 95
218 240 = 68.9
